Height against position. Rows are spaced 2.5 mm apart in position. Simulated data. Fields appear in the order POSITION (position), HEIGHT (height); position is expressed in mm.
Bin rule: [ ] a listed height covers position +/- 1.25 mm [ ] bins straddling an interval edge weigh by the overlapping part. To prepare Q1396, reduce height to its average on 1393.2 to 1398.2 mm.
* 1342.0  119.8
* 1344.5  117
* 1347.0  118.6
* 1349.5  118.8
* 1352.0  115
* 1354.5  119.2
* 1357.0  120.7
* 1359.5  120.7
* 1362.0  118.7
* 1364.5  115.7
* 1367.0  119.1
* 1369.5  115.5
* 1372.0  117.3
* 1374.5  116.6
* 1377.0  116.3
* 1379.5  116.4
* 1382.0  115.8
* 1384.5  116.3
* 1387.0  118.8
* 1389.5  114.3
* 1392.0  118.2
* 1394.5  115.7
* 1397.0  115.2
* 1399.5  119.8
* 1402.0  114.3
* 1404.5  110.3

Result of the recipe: 115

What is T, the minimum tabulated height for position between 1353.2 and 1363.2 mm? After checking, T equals 118.7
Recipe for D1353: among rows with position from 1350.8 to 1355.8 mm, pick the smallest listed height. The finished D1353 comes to 115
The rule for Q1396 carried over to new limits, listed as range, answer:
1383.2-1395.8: 117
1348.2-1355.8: 118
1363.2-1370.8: 117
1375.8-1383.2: 116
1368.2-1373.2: 116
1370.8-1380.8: 117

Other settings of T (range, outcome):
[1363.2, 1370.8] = 115.5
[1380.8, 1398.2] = 114.3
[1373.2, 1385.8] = 115.8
